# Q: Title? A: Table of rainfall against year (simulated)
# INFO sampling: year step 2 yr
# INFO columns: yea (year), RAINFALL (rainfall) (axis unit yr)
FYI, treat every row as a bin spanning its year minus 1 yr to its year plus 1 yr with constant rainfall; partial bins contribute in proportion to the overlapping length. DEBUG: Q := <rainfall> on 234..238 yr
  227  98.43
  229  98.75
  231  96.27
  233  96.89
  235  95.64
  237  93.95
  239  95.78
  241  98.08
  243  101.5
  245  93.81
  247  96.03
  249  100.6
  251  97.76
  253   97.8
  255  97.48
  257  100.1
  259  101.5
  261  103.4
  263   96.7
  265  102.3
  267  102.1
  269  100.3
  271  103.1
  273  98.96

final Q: 94.8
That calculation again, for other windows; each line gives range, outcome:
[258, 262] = 102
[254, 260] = 99.7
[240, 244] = 99.8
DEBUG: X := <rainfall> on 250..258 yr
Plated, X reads 98.3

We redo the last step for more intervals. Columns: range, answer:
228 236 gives 96.9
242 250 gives 98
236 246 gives 96.6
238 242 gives 96.9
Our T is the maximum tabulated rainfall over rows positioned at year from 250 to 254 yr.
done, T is 97.8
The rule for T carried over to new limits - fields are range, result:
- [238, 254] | 101.5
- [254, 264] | 103.4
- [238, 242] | 98.08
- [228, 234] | 98.75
